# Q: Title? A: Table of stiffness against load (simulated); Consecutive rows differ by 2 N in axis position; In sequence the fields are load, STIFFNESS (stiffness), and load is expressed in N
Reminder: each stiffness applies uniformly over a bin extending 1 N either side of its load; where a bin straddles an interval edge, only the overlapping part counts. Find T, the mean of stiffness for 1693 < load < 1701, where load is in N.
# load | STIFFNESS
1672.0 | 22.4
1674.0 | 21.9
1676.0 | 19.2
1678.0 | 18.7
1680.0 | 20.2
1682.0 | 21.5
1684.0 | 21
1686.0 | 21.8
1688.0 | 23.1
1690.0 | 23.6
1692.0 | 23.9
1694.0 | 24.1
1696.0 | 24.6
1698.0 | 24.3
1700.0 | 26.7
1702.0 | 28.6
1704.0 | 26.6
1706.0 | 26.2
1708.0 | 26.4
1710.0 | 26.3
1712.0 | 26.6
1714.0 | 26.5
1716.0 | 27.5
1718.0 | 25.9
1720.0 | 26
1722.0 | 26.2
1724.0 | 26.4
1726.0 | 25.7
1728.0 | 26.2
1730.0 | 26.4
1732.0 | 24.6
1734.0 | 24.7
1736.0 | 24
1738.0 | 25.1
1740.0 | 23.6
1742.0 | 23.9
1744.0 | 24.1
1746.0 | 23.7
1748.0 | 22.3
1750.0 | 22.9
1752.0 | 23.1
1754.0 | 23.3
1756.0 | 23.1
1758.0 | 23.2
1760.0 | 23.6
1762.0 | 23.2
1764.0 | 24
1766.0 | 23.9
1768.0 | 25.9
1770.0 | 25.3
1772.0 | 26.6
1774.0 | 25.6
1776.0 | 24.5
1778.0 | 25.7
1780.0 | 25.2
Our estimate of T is 24.9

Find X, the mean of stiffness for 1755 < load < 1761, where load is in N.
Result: 23.3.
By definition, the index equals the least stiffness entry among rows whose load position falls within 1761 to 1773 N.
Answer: 23.2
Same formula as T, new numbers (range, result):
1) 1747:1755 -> 22.9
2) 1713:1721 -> 26.5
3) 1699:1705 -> 27.3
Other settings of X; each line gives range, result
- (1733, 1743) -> 24.3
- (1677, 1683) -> 20.1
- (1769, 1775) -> 25.8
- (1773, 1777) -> 25.1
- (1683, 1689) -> 22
